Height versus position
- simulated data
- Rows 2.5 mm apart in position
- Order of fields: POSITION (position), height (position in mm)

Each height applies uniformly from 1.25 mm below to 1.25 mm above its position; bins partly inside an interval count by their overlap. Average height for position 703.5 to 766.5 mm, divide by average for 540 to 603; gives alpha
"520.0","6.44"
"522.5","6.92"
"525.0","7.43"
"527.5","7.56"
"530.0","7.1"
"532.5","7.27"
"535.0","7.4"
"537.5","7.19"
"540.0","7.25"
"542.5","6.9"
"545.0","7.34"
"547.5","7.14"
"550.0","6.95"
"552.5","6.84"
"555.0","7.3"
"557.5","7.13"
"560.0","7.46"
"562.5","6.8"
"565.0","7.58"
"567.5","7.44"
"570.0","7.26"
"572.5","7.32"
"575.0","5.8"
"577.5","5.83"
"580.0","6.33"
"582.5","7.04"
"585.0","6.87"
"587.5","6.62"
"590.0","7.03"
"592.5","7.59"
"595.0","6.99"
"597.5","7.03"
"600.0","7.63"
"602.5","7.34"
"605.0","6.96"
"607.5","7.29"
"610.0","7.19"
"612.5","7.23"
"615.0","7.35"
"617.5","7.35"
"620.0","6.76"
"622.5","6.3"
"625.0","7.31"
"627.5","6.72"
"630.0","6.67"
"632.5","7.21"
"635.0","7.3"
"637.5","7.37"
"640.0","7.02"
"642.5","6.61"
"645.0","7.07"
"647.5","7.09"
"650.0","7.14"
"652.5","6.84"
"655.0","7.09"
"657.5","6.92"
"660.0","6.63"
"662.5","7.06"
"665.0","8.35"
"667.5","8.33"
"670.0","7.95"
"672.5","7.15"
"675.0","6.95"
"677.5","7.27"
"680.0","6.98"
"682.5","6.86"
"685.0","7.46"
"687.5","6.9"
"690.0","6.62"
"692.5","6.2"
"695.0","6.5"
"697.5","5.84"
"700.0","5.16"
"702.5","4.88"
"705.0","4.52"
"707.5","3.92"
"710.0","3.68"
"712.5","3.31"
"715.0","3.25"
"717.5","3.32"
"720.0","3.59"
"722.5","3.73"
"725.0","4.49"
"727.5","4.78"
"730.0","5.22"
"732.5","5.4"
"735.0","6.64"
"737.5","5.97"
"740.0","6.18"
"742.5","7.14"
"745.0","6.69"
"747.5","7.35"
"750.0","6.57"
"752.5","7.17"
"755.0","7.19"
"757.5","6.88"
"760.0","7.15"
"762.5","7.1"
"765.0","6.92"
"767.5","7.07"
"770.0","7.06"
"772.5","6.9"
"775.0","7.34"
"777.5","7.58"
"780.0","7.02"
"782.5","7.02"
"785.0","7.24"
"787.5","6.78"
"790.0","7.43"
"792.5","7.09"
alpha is 0.8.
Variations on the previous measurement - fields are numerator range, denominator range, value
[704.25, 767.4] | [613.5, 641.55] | 0.79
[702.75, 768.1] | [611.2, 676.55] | 0.78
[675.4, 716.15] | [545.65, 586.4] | 0.81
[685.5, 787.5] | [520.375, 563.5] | 0.83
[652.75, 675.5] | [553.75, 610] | 1.05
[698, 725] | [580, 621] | 0.56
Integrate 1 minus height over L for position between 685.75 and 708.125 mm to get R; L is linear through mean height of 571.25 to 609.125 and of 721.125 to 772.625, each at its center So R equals 2.83 mm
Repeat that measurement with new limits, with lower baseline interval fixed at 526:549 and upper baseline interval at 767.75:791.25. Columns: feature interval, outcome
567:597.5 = 1.6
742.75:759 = 0.4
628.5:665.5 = 0.7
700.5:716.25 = 7.0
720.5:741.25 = 5.6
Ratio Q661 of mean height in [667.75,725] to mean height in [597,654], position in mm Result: 0.79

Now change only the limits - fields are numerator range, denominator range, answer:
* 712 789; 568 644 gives 0.88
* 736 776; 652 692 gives 0.96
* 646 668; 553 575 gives 1.01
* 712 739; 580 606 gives 0.65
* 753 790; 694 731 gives 1.62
